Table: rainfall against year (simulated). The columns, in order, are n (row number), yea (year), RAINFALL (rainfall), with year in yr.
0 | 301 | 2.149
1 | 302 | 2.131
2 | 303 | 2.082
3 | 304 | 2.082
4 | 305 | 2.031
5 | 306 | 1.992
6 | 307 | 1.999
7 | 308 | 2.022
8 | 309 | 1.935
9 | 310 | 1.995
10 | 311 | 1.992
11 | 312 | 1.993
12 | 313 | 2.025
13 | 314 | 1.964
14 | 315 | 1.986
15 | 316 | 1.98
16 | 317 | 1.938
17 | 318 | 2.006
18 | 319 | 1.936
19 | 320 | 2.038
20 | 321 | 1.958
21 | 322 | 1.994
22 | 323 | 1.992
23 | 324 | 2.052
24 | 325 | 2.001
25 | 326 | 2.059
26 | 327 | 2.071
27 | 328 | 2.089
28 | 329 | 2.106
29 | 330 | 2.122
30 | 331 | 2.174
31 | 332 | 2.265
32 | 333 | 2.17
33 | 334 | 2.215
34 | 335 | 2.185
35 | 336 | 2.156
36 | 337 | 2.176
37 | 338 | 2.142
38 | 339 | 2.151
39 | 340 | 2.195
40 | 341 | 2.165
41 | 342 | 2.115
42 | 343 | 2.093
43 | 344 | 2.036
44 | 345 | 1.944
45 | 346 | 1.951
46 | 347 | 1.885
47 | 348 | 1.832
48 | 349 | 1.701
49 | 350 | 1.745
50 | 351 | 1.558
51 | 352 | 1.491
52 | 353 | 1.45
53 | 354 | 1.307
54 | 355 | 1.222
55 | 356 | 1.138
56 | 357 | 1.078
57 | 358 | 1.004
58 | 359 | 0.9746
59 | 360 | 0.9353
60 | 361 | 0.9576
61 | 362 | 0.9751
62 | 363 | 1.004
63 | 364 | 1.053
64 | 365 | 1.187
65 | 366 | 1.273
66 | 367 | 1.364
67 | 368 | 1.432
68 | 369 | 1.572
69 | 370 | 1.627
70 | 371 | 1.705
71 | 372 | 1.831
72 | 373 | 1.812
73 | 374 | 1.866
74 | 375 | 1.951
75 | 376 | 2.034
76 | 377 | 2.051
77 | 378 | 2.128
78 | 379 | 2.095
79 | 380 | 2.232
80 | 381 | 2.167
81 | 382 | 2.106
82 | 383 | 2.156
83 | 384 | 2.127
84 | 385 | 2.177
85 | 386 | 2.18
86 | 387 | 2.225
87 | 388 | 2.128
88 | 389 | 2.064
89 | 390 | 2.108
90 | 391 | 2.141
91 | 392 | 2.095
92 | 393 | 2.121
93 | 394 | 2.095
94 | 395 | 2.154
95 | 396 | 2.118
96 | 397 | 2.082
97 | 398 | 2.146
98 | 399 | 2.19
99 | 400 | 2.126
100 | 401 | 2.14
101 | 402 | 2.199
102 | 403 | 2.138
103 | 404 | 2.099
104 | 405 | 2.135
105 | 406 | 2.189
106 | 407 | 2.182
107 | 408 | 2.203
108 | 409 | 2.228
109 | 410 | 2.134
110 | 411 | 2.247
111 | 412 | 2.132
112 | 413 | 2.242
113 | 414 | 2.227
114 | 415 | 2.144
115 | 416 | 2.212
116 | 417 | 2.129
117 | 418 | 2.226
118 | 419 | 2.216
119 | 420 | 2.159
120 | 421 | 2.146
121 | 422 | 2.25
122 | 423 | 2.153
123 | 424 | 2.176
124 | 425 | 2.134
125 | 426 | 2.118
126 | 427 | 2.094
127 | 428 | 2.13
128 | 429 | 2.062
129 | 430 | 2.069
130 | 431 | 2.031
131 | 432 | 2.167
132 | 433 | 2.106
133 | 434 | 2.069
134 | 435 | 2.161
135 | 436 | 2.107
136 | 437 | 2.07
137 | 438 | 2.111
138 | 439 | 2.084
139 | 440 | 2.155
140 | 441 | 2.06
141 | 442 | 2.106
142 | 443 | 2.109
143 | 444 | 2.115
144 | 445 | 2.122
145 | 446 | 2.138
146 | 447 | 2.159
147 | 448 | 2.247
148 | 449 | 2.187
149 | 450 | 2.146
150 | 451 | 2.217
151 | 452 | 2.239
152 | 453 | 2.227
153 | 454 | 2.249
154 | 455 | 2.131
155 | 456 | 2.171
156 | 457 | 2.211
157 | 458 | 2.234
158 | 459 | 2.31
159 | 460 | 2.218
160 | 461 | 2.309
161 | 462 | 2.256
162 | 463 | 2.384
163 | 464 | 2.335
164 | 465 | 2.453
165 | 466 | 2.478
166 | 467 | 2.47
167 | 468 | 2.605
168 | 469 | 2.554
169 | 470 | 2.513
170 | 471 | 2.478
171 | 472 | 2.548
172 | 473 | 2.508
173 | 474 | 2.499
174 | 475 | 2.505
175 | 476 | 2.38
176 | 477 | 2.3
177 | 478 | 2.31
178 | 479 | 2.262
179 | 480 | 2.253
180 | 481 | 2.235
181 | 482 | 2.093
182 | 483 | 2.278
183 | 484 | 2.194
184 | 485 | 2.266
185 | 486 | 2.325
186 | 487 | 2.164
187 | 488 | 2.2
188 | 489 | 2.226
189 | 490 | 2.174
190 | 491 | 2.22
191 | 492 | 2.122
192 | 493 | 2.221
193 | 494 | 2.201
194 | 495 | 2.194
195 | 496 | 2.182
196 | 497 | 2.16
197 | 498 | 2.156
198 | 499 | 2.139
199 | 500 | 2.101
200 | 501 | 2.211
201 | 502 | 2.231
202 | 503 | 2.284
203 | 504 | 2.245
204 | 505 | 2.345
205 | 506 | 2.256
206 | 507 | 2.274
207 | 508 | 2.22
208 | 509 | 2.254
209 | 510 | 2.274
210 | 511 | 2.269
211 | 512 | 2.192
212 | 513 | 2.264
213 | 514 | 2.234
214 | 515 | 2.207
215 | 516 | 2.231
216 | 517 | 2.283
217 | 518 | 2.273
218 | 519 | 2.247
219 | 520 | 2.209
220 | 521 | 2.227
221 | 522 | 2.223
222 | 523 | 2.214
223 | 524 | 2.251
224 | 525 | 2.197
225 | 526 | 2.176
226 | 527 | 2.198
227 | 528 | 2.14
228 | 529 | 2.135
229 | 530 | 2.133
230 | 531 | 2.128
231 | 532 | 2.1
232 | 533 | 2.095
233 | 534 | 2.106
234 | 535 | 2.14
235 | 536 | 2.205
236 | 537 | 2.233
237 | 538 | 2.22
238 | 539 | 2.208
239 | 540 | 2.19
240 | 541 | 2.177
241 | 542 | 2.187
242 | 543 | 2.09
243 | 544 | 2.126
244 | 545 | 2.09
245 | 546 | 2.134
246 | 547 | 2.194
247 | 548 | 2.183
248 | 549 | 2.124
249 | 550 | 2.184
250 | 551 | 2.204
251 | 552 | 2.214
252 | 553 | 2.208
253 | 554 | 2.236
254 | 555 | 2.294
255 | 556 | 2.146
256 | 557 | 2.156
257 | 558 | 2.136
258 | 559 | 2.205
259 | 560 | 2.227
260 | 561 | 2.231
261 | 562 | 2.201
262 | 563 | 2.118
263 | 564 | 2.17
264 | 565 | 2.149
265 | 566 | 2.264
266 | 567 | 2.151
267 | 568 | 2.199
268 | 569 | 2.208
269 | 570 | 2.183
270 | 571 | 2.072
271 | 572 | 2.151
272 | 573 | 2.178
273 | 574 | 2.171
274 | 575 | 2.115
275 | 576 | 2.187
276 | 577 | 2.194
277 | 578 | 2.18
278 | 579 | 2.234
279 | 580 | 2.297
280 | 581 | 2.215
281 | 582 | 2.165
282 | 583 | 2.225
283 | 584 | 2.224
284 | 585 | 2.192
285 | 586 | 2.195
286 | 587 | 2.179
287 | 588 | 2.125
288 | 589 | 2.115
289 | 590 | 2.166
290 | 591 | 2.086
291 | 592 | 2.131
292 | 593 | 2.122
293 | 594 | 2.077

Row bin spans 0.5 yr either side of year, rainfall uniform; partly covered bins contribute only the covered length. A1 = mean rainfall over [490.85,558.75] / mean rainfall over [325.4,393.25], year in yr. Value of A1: 1.21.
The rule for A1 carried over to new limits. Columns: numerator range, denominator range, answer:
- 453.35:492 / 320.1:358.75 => 1.23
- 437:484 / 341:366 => 1.57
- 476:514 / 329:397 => 1.22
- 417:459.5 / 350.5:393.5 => 1.28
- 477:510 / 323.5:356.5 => 1.15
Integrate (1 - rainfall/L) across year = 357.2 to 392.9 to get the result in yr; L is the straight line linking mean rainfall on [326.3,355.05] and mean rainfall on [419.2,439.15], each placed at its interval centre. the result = 5.2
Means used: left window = 1.97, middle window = 1.73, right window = 2.12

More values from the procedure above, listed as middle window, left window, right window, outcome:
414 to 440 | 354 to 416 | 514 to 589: -2.54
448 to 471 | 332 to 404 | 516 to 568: -3.35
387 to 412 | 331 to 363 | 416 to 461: -2.28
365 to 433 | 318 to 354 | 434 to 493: 2.02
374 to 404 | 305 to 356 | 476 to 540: -1.12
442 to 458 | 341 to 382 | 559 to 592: -2.89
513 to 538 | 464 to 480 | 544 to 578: 1.01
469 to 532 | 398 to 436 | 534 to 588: -2.30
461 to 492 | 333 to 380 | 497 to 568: -4.80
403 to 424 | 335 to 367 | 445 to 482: -2.00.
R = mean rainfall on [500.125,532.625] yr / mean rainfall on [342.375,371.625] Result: 1.5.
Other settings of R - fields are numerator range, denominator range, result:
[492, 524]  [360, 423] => 1.13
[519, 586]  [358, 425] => 1.12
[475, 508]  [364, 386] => 1.21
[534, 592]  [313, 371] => 1.24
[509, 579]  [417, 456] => 1.02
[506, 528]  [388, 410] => 1.04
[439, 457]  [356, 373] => 1.71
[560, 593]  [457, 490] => 0.93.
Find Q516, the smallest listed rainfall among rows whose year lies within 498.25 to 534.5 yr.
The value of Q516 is 2.095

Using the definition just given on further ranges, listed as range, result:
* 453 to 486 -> 2.093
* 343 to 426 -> 0.9353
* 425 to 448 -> 2.031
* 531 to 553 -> 2.09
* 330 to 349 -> 1.701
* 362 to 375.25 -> 0.9751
